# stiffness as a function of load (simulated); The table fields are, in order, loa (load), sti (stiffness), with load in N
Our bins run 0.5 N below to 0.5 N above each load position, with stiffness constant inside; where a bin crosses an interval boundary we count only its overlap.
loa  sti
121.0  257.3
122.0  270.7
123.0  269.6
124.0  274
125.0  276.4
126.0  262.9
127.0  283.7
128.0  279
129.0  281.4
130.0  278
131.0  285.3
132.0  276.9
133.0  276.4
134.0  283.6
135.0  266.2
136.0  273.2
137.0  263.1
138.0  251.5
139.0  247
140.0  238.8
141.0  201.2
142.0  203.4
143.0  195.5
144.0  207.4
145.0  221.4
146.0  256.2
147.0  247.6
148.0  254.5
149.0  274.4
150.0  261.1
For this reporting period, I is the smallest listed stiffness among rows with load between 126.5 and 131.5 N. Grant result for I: 278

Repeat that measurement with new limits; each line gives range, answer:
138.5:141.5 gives 201.2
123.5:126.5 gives 262.9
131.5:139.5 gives 247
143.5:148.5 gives 207.4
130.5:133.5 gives 276.4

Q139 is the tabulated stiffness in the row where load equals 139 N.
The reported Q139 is 247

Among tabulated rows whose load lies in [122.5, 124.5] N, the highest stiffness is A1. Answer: 274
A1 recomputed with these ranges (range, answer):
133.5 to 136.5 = 283.6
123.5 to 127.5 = 283.7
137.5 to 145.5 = 251.5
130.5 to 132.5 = 285.3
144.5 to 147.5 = 256.2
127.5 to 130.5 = 281.4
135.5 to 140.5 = 273.2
